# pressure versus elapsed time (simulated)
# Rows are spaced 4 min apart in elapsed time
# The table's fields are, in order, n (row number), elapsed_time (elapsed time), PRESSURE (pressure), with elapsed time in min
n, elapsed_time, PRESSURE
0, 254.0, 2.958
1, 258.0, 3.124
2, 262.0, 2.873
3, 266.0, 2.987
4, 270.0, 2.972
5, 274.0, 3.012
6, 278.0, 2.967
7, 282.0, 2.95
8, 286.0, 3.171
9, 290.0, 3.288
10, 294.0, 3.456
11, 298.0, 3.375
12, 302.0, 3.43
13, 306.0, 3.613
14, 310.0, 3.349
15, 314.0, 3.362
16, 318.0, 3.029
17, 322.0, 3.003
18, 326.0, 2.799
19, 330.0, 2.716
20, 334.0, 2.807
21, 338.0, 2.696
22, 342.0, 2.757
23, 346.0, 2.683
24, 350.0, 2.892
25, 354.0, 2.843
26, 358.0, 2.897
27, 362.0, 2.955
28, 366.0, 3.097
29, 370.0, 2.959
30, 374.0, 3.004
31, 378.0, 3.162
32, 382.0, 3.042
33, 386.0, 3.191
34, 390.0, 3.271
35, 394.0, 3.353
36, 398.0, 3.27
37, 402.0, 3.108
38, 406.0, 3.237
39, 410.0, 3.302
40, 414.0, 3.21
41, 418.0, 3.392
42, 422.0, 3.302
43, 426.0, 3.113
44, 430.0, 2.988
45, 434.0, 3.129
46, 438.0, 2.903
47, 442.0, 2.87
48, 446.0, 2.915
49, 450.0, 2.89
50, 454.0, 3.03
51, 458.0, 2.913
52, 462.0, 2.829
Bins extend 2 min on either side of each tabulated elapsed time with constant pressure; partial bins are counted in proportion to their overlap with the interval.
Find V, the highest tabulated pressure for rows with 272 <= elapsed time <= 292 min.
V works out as 3.288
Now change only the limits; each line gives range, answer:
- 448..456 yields 3.03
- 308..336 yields 3.362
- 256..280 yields 3.124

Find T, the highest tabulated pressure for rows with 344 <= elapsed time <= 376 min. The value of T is 3.097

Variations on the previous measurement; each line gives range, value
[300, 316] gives 3.613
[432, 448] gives 3.129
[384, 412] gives 3.353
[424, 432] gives 3.113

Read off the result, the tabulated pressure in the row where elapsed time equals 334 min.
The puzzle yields 2.807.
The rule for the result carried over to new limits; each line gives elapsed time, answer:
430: 2.988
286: 3.171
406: 3.237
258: 3.124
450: 2.89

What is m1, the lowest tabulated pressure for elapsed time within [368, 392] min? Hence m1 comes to 2.959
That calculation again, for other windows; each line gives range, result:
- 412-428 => 3.113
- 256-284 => 2.873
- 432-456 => 2.87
